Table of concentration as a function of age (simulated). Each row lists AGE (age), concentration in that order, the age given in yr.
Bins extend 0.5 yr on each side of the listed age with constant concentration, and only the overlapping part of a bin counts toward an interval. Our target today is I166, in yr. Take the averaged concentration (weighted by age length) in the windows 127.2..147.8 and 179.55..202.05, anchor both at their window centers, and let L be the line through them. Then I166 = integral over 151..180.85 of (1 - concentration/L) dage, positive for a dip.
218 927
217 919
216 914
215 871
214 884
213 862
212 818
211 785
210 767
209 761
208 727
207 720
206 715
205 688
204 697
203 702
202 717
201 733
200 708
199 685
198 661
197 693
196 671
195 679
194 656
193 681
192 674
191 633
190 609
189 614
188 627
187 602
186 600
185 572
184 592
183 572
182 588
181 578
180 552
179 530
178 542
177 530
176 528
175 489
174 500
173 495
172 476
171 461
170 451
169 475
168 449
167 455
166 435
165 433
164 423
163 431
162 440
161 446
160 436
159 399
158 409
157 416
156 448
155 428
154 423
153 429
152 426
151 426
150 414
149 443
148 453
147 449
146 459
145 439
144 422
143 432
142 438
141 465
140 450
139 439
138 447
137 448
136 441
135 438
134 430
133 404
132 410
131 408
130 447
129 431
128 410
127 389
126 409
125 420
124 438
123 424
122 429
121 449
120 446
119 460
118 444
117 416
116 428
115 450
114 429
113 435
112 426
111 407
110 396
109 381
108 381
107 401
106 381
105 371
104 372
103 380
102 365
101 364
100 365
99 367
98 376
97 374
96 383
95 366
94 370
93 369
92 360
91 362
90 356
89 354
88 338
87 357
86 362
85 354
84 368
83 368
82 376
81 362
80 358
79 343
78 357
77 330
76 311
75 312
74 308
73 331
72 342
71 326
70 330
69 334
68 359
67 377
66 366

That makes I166 4.52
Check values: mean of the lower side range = 435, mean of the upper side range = 638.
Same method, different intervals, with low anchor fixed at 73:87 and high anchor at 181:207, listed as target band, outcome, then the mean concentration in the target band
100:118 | 1.10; 399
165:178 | 2.51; 479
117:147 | 3.26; 433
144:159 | 3.00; 432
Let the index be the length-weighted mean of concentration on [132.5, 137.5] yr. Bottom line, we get 432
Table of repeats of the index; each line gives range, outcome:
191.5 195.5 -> 672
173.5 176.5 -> 506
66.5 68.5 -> 368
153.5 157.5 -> 429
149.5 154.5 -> 424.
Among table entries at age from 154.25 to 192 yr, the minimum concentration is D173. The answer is 399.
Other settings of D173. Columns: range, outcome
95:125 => 364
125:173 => 389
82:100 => 338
